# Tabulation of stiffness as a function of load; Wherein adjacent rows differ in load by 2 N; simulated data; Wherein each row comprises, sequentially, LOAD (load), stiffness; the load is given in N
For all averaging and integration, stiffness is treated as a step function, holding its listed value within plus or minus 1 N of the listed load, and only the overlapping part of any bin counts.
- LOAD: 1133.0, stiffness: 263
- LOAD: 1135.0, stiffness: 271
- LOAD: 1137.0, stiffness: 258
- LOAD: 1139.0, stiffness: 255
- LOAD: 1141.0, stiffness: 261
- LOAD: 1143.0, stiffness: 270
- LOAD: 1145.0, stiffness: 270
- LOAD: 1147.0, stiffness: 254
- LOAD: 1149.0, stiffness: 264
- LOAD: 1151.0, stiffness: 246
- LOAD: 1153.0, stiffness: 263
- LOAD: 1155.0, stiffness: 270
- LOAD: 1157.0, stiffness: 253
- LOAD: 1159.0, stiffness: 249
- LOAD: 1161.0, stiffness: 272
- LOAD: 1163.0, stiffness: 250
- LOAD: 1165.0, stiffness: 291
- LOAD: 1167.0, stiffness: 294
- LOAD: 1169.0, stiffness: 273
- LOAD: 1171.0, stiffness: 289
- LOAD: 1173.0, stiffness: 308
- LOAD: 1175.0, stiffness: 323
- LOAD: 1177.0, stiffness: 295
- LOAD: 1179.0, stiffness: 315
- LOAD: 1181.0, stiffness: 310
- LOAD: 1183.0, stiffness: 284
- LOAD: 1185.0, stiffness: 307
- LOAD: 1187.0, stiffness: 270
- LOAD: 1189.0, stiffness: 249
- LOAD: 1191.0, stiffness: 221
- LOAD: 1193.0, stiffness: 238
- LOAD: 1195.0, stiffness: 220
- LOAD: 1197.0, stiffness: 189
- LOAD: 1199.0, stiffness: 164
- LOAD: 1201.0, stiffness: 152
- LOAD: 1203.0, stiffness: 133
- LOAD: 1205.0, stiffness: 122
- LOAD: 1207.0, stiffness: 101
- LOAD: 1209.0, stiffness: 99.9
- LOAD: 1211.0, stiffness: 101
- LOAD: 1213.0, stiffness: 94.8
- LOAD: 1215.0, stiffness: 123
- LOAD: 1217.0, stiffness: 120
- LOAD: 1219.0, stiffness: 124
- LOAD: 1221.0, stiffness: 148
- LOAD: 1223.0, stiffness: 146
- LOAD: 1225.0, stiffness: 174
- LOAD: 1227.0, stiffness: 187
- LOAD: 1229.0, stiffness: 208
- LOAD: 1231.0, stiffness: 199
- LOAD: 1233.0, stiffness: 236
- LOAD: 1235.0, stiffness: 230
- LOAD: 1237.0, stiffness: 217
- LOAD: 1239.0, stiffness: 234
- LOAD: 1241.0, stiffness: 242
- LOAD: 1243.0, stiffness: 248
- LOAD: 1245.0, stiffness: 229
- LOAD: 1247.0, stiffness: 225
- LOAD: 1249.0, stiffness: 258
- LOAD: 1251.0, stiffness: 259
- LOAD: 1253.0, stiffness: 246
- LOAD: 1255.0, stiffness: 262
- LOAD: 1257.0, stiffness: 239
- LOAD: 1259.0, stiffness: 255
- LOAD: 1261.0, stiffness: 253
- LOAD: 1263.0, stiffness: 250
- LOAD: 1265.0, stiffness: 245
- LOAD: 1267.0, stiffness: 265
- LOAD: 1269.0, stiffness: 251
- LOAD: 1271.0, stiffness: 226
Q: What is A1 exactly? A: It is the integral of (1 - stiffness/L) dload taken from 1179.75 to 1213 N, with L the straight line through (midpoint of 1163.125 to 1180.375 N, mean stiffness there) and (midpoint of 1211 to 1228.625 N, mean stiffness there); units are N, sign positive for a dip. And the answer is 4.21 N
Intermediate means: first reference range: 296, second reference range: 140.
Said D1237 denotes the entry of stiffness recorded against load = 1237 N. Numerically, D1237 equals 217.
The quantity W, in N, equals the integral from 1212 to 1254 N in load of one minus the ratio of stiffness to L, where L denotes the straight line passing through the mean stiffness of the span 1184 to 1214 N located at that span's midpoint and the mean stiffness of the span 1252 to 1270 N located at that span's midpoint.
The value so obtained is 4.4 N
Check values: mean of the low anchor 177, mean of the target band 198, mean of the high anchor 252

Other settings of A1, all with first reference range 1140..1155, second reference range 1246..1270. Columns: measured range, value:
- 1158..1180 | -2.3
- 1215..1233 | 6.3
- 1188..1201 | 2.4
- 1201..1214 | 7.3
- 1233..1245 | 0.9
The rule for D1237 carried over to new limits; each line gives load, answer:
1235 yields 230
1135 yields 271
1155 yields 270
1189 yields 249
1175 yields 323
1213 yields 94.8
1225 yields 174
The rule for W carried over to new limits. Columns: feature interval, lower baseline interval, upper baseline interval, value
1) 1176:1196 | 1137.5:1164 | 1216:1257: -2.6 N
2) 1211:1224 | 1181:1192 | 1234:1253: 6.6 N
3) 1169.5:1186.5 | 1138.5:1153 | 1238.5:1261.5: -3.1 N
